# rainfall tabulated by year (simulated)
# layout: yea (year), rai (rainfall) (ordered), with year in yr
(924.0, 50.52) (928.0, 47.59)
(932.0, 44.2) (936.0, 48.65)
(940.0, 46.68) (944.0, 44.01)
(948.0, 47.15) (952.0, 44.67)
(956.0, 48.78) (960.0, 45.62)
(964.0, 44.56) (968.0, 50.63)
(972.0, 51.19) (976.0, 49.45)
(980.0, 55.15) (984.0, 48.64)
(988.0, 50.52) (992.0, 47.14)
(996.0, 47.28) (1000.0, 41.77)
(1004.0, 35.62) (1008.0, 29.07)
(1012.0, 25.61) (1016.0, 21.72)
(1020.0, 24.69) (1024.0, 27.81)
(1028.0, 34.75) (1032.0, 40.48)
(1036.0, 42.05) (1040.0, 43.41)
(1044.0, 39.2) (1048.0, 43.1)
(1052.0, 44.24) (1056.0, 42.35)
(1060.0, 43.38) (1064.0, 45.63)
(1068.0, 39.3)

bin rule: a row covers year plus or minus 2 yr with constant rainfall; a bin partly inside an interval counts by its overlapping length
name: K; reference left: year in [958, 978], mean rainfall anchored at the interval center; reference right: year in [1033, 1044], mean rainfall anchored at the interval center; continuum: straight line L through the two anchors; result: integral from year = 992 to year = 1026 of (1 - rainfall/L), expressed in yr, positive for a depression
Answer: 9.2 yr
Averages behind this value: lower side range 48.3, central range 32.6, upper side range 41.9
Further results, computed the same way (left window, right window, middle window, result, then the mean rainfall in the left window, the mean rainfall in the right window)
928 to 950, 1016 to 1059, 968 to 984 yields -3.1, 46.3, 37.6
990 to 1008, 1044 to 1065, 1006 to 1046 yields 9.0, 41.4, 43.2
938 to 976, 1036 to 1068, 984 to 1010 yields 1.7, 47.2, 42.7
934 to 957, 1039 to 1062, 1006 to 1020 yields 5.9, 46.6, 42.6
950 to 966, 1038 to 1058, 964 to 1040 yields 6.8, 45.9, 42.5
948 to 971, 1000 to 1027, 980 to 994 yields -4.4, 47.1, 28.8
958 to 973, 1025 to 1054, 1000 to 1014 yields 3.9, 47.8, 40.6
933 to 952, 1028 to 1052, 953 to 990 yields -3.7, 46.3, 41.3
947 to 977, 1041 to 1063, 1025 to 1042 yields 1.6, 47.7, 42.6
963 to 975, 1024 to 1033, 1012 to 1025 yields 4.4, 49.2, 35.1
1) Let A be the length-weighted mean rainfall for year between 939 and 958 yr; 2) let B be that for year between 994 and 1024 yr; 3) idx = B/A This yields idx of 0.69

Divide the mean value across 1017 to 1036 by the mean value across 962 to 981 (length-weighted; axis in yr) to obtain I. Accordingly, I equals 0.65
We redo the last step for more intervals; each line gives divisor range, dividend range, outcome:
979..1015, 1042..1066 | 1.04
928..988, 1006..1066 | 0.76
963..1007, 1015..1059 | 0.79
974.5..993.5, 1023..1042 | 0.76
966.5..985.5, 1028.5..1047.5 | 0.80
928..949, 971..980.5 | 1.11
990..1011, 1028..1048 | 1.03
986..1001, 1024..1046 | 0.83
